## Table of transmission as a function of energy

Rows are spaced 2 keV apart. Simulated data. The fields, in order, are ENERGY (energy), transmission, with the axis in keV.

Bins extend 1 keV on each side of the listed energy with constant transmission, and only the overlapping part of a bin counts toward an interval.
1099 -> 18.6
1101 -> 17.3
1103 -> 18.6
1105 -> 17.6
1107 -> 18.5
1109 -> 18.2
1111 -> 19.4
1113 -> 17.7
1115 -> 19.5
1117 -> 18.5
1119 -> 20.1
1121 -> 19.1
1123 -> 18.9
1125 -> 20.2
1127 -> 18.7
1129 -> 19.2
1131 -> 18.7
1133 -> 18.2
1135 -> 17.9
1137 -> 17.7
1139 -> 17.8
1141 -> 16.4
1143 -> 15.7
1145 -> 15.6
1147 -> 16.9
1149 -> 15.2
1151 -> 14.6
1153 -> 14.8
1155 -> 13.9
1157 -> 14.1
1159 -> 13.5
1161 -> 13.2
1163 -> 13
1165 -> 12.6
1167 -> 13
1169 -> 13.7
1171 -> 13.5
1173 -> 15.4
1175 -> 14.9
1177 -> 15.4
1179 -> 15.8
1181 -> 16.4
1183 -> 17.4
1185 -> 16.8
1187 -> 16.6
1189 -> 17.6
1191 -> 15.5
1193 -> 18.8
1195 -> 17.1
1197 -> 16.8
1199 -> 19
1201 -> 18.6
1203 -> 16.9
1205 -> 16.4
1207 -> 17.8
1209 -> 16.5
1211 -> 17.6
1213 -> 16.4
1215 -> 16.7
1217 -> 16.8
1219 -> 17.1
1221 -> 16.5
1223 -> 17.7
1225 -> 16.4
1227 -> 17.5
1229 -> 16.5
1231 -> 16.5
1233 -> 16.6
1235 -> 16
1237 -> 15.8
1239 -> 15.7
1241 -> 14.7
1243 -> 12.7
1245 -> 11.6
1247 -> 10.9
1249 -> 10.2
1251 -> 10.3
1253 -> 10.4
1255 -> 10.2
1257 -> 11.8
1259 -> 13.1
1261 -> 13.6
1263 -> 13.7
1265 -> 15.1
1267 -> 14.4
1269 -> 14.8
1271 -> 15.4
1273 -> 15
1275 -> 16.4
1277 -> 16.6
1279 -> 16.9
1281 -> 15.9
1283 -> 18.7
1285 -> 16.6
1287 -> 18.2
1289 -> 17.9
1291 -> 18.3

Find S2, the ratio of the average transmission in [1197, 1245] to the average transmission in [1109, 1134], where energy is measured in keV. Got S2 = 0.87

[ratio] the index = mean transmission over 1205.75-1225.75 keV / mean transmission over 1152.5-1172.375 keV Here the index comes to 1.25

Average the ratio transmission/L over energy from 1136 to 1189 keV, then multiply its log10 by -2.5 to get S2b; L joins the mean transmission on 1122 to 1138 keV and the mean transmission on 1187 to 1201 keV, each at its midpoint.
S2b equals 0.19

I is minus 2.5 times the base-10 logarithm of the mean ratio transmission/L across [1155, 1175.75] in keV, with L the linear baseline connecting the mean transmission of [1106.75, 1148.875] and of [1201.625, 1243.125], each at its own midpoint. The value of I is 0.27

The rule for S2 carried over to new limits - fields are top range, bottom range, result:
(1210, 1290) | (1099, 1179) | 0.91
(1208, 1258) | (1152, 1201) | 0.96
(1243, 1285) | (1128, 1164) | 0.87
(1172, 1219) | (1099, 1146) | 0.92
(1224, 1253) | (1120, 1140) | 0.76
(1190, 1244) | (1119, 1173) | 1.04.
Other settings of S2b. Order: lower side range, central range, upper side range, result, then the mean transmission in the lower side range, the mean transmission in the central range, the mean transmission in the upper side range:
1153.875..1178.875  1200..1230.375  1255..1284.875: -0.18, 13.9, 17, 15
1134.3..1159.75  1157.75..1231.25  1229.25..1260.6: -0.12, 15.7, 16.1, 13.2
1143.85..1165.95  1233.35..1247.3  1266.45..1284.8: 0.10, 14.3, 14.2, 16.1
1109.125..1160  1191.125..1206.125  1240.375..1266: -0.20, 17.3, 17.5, 12.1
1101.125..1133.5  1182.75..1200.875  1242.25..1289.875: -0.06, 18.8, 17.3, 14.2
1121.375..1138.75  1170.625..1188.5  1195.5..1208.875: 0.12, 18.7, 15.9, 17.5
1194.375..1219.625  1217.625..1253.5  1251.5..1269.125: 0.02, 17.2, 14.7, 12.8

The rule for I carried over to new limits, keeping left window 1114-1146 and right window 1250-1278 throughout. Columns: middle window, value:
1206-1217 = -0.10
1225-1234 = -0.13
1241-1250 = 0.21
